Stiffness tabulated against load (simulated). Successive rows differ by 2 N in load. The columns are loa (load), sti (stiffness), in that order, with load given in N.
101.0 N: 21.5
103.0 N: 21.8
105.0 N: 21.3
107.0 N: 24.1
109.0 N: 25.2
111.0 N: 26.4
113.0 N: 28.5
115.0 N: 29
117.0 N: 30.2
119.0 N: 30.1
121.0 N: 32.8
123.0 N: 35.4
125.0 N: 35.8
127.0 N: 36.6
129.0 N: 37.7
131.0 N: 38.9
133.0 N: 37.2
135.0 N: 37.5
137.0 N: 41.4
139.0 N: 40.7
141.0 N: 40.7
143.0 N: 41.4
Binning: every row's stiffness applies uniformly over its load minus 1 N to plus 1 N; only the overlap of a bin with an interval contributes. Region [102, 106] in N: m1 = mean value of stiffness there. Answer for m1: 21.6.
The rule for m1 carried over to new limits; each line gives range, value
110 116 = 28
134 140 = 39.9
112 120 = 29.4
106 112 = 25.2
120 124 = 34.1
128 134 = 37.9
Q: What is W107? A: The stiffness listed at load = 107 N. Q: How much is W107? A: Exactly 24.1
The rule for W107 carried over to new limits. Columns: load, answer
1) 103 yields 21.8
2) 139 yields 40.7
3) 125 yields 35.8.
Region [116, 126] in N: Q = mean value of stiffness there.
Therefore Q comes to 32.9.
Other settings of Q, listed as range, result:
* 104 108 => 22.7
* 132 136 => 37.4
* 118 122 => 31.4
